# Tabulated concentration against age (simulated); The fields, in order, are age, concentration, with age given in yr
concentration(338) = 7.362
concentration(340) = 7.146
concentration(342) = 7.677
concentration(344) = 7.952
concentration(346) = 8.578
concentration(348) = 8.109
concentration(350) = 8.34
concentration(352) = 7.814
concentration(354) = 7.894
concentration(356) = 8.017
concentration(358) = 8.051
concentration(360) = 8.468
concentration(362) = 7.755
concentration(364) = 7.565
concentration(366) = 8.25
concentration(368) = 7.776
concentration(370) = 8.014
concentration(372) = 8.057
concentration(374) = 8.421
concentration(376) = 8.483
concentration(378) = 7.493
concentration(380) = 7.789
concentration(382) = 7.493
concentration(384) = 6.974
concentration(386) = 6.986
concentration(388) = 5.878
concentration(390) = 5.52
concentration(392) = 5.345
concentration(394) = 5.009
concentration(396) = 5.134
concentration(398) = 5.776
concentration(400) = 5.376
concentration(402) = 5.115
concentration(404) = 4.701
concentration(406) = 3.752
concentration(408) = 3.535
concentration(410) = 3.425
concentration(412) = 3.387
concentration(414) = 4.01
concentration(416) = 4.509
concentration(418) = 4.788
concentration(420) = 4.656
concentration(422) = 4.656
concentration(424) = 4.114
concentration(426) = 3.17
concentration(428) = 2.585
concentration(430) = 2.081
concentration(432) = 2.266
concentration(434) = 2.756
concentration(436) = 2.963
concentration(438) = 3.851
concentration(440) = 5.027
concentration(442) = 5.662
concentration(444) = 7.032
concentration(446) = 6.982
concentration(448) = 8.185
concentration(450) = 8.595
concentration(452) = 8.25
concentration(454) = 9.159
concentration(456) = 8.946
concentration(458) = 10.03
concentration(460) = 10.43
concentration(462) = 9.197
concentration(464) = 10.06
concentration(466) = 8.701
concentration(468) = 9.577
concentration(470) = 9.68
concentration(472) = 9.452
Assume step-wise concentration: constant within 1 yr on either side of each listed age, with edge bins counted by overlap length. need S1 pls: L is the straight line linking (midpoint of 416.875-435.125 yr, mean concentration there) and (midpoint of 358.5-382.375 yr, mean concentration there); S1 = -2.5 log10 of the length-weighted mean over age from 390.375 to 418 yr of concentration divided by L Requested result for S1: 0.14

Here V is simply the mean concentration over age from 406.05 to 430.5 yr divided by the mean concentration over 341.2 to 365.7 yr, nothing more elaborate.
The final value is 0.5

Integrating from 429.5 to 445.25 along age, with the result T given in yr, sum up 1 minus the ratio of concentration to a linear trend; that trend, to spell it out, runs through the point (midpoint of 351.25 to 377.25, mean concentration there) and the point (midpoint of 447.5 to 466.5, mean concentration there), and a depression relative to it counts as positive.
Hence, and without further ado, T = 8.6 yr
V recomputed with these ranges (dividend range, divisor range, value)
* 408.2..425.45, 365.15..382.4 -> 0.52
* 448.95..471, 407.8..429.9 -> 2.43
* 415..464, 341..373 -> 0.74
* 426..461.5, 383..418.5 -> 1.23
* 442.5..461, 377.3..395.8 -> 1.33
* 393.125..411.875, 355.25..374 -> 0.57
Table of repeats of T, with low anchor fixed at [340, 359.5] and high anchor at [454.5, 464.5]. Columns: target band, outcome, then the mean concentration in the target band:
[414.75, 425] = 5.14 yr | 4.53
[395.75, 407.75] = 5.35 yr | 4.88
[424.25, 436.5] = 8.65 yr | 2.71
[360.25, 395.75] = 5.12 yr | 7.21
